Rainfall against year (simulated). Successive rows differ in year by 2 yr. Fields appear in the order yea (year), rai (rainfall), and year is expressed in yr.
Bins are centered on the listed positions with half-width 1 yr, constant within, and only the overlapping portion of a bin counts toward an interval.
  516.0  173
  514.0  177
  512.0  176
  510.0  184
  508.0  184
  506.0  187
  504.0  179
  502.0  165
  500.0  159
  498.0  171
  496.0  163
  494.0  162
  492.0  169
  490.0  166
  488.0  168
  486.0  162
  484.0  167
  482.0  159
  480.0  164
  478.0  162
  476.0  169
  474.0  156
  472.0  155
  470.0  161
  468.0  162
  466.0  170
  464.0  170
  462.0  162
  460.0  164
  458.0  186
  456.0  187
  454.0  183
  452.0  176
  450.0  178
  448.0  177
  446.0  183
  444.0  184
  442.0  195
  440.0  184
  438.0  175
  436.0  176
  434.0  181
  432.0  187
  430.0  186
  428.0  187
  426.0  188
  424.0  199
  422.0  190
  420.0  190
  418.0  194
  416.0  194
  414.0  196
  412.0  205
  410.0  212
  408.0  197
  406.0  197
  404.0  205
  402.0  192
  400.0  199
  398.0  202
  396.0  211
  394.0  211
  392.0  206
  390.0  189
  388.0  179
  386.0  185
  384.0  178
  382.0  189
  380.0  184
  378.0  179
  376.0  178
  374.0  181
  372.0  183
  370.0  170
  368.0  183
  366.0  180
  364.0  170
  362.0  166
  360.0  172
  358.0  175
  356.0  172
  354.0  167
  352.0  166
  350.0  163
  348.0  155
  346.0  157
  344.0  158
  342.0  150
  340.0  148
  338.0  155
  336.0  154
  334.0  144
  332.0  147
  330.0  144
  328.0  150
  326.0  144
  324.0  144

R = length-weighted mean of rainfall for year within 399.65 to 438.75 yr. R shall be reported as 193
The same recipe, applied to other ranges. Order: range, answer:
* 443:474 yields 173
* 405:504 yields 177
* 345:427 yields 186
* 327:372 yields 162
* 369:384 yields 180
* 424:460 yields 183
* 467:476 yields 160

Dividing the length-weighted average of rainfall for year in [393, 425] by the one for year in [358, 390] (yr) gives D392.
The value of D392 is 1.1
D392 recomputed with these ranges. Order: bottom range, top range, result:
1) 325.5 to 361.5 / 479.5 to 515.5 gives 1.08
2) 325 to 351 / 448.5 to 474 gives 1.13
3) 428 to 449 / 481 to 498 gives 0.90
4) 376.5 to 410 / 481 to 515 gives 0.88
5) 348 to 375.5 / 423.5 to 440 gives 1.07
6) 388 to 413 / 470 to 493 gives 0.81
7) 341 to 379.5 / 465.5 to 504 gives 0.97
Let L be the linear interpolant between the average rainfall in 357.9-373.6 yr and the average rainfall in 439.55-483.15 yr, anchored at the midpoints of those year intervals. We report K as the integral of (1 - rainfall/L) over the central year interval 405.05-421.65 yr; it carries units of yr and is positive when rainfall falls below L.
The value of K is -2.32 yr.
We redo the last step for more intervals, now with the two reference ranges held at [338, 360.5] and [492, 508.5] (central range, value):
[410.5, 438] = -4.0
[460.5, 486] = 0.9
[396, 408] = -2.6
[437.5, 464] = -1.8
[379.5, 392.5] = -1.8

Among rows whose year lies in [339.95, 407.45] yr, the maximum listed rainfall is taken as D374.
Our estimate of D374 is 211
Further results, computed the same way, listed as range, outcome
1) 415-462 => 199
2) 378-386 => 189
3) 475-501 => 171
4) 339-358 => 175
